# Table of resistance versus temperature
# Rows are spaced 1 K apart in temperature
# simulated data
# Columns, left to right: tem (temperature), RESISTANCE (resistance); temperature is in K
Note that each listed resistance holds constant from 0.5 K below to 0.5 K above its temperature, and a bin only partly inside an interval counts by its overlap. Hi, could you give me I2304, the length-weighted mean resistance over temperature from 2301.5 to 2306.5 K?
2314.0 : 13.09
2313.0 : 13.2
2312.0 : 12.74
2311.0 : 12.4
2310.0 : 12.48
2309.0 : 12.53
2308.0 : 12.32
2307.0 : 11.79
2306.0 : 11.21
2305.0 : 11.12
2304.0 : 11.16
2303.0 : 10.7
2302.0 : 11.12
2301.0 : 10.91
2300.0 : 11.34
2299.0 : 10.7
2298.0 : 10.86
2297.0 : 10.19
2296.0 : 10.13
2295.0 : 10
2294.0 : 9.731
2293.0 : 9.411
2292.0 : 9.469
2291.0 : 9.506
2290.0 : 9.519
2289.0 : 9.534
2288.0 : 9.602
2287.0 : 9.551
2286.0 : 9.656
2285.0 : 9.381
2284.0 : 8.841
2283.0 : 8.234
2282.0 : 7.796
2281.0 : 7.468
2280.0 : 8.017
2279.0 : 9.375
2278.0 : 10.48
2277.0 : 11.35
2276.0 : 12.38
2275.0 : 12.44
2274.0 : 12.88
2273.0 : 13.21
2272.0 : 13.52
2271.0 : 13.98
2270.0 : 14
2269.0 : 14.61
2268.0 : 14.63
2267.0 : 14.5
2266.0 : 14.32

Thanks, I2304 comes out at 11.1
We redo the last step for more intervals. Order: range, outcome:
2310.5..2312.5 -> 12.6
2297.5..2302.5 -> 11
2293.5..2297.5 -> 10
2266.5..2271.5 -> 14.3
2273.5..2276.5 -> 12.6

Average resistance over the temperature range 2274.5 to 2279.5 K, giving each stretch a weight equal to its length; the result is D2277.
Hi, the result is 11.2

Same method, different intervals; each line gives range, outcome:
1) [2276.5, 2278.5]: 10.9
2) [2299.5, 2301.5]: 11.1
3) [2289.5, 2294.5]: 9.53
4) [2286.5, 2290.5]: 9.55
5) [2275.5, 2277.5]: 11.9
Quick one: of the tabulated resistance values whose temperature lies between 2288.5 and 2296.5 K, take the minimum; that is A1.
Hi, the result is 9.411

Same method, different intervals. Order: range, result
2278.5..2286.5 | 7.468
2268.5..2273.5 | 13.21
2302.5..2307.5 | 10.7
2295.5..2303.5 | 10.13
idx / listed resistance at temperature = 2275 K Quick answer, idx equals 12.44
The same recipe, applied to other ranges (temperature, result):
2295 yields 10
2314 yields 13.09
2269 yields 14.61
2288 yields 9.602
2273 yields 13.21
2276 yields 12.38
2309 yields 12.53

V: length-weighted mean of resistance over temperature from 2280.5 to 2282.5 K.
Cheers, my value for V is 7.63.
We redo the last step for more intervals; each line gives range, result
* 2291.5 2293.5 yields 9.44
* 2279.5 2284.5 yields 8.07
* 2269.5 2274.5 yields 13.5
